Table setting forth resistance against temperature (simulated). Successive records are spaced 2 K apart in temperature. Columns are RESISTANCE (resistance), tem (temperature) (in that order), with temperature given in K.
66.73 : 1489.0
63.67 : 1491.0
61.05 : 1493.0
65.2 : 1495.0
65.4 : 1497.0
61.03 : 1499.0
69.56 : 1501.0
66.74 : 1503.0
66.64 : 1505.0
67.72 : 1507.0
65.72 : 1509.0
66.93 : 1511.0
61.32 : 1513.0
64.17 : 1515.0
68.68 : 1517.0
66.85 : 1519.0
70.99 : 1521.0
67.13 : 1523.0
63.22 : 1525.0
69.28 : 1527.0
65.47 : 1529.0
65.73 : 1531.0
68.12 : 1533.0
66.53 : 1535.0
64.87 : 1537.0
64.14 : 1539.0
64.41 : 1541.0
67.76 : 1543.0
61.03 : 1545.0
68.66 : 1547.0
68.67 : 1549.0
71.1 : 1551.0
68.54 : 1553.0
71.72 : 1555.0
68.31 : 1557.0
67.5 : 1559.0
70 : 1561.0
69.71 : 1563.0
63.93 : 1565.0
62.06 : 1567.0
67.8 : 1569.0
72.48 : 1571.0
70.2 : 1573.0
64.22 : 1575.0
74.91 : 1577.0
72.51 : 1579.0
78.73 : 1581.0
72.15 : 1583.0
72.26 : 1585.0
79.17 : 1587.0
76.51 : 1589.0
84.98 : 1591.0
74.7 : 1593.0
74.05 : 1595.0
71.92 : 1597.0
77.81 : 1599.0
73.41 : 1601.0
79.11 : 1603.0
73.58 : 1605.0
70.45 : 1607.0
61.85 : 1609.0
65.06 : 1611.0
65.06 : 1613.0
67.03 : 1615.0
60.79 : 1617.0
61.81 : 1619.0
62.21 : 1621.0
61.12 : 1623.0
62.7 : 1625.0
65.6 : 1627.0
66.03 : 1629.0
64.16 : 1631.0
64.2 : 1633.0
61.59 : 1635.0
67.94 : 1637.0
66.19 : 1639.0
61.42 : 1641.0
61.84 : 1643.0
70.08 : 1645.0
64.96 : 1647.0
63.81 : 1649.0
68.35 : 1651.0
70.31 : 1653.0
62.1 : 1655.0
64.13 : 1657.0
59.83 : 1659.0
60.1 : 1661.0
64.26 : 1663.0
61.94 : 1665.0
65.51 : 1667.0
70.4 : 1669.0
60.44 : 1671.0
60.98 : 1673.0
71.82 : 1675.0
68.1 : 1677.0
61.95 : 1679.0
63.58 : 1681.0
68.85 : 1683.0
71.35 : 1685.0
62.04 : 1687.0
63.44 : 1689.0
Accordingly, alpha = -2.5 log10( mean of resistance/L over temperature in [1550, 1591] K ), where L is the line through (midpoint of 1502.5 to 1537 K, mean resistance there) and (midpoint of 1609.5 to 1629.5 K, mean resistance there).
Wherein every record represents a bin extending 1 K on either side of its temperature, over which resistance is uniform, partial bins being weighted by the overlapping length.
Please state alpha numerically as -0.10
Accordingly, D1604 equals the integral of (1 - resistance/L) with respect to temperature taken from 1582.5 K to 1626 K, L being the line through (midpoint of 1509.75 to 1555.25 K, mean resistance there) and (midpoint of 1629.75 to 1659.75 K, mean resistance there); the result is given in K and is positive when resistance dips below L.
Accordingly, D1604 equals -3.2 K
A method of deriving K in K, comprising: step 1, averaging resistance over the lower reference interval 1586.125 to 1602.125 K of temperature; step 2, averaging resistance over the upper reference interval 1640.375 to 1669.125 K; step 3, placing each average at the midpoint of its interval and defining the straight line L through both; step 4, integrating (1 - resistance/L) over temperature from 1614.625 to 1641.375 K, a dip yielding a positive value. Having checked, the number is 2.3 K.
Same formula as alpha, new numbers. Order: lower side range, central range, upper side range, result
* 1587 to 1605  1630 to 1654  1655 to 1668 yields 0.02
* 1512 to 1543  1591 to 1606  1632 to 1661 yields -0.16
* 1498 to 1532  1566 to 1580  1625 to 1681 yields -0.06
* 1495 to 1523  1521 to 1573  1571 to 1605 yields 0.05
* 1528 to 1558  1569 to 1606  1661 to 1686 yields -0.12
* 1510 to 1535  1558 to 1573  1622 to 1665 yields -0.03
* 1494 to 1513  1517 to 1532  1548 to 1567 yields 0.00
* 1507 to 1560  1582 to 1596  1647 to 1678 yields -0.16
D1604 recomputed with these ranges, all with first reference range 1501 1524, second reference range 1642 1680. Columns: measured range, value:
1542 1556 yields -0.41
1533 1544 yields 0.10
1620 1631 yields 0.28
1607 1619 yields 0.20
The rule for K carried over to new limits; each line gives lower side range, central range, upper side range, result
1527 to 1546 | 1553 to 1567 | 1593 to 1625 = -0.3 K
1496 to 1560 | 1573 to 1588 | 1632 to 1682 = -1.7 K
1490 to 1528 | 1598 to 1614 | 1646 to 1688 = -1.3 K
